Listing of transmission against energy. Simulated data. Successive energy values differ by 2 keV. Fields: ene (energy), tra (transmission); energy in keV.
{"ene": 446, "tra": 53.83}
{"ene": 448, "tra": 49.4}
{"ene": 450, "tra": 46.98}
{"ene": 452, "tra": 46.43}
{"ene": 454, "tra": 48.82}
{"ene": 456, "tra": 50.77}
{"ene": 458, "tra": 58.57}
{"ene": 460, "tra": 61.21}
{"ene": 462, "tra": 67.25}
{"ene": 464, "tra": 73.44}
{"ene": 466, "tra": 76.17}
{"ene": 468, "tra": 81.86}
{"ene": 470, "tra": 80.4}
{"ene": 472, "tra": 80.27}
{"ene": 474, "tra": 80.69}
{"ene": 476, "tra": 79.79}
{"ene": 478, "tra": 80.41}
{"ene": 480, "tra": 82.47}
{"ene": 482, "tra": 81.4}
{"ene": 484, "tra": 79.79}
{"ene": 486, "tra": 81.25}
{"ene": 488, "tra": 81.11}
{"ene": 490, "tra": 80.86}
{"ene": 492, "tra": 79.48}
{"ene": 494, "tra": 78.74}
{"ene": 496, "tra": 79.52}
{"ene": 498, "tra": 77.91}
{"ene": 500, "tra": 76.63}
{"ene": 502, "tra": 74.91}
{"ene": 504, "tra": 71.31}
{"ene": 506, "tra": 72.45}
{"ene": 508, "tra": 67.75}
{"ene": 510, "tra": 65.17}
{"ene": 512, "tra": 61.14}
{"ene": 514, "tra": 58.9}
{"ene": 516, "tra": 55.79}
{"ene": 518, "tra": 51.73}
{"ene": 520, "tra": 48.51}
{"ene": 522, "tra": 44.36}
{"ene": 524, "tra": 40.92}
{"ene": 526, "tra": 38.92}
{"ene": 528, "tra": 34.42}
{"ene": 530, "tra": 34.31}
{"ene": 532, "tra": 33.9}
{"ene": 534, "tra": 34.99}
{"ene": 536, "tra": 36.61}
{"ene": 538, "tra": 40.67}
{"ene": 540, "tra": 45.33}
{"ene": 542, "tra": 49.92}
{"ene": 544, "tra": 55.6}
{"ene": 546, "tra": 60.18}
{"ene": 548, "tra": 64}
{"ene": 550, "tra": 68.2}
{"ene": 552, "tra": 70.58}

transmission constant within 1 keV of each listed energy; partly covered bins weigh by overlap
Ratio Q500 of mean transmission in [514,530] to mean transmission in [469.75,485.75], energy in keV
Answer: 0.6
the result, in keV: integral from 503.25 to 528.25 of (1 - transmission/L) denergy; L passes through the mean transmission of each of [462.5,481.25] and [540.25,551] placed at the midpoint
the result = 4.5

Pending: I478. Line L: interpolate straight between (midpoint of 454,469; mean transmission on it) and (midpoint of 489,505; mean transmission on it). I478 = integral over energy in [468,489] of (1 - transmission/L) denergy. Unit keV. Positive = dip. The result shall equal -2.8 keV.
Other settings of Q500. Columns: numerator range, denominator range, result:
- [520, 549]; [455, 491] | 0.58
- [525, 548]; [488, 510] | 0.57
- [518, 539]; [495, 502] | 0.51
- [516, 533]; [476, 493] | 0.52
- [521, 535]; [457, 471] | 0.52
